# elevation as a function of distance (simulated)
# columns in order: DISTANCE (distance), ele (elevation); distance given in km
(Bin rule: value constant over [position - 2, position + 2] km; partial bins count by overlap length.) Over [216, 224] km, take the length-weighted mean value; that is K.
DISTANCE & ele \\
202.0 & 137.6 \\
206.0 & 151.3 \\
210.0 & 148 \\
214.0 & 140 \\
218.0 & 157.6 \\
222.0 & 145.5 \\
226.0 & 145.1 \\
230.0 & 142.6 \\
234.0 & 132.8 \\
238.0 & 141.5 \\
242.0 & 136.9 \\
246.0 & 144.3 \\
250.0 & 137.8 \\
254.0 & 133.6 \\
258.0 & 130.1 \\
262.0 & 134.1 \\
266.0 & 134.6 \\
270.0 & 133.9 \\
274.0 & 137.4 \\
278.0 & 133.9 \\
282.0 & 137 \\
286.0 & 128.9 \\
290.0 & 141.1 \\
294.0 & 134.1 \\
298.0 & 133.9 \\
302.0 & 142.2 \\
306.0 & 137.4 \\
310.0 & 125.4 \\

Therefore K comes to 152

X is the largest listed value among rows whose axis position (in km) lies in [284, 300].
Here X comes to 141.1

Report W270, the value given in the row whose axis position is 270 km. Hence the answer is 133.9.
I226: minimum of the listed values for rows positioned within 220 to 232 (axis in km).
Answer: 142.6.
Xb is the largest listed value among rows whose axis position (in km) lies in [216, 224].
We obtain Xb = 157.6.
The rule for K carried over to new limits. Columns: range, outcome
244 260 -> 136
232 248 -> 139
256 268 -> 133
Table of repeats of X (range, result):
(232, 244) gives 141.5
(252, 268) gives 134.6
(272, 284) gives 137.4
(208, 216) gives 148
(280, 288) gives 137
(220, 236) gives 145.5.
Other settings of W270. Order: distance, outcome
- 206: 151.3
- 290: 141.1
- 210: 148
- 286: 128.9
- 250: 137.8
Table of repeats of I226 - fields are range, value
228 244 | 132.8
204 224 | 140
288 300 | 133.9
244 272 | 130.1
